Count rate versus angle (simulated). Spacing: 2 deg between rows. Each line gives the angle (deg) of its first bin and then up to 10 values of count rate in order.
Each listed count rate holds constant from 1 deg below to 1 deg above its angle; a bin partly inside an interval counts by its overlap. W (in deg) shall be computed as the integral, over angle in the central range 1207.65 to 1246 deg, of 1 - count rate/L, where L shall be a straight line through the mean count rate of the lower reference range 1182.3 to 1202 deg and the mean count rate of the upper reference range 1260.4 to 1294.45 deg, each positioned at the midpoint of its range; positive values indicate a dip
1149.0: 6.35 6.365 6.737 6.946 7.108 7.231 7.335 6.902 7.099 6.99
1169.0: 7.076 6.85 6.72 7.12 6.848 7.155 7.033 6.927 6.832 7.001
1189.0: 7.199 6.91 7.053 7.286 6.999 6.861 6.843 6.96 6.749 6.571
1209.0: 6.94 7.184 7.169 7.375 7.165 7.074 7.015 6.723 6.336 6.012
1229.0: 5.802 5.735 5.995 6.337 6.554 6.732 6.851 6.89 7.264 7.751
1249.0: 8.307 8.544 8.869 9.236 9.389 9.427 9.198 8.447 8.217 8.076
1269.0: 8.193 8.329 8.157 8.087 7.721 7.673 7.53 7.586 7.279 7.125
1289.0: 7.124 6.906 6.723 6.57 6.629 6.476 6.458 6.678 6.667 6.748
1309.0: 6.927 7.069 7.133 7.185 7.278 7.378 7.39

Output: 3.2 deg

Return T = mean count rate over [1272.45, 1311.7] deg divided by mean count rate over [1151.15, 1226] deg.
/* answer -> 1.02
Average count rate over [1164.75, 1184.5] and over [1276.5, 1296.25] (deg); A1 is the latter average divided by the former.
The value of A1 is 1.03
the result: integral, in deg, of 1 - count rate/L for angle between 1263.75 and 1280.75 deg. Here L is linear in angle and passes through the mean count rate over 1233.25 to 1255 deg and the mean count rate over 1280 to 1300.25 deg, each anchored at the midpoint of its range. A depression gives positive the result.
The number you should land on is -2.1 deg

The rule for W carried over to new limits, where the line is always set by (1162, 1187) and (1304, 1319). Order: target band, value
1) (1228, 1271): -4.4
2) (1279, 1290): -0.5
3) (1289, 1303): 0.7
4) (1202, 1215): 0.0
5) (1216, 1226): 0.2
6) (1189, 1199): -0.1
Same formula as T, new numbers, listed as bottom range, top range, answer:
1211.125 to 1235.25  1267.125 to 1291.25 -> 1.17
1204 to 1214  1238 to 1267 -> 1.19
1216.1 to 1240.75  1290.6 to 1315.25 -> 1.05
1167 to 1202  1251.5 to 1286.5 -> 1.19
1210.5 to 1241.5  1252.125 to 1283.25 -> 1.27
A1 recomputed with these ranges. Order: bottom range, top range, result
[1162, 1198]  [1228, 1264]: 1.09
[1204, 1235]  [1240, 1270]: 1.25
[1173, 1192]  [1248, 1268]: 1.26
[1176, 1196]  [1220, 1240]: 0.90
